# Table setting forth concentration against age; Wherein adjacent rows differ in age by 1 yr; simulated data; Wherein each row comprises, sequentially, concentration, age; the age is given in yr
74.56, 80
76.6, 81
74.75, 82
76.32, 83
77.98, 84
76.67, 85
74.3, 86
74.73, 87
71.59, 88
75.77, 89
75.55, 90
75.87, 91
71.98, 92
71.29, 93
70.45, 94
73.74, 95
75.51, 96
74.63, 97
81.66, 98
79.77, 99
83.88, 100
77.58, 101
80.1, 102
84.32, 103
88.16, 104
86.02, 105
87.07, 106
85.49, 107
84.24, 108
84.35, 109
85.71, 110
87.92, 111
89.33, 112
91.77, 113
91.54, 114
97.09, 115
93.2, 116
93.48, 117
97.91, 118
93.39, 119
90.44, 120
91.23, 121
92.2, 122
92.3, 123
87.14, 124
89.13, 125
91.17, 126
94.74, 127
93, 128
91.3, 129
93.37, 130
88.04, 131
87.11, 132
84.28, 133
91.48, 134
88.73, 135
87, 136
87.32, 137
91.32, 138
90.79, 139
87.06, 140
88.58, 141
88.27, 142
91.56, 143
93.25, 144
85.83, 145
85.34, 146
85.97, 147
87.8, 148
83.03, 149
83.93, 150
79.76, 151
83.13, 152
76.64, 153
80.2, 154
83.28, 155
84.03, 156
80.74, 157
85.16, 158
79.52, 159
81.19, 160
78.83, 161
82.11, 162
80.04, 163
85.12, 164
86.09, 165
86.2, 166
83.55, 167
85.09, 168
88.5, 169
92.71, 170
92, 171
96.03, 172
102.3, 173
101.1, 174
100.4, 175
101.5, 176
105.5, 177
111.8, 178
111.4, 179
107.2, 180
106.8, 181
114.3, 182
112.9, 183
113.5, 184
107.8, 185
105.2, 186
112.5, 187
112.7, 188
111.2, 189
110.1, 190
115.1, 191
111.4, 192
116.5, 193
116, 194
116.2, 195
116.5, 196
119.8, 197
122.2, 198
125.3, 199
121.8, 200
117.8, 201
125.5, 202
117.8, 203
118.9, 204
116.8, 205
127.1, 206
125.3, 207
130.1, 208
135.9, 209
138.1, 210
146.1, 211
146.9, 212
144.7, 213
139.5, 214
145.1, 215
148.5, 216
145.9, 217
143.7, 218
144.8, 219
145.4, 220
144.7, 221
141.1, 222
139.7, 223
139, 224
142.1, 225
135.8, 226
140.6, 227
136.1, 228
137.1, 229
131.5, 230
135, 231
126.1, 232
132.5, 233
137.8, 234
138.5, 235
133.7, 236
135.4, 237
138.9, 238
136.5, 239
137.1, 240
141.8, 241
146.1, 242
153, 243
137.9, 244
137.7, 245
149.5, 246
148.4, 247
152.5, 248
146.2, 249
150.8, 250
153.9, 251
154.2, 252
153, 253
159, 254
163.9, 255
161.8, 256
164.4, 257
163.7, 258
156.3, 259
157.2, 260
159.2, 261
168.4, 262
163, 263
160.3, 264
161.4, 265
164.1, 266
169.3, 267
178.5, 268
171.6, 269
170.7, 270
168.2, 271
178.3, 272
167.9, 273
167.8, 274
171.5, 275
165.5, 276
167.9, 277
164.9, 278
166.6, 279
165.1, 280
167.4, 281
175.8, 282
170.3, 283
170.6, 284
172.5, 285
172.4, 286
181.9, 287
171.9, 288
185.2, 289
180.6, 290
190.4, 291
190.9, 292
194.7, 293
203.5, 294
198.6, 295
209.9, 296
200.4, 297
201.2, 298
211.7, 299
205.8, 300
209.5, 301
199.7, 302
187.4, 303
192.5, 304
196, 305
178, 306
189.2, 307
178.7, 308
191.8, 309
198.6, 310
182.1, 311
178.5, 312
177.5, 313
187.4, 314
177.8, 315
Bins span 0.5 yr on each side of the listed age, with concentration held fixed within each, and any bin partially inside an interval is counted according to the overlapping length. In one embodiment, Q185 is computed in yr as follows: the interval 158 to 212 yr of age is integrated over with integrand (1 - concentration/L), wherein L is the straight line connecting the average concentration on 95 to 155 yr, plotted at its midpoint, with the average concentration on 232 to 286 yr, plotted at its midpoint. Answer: 5.0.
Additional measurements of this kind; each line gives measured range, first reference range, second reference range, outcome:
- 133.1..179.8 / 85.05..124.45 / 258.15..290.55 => 8.83 yr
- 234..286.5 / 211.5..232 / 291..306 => 3.61 yr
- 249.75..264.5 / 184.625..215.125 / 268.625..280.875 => -0.14 yr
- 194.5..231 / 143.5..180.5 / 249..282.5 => -2.28 yr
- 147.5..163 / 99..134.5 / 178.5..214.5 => 3.31 yr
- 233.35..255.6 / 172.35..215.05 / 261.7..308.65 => 1.05 yr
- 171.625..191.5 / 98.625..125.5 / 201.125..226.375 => 2.21 yr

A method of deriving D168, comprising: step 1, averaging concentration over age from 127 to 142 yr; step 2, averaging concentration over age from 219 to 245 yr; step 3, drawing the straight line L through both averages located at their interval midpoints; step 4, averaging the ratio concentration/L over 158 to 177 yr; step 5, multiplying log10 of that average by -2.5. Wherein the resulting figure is 0.19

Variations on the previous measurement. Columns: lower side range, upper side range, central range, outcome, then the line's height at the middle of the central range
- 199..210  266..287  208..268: -0.01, 146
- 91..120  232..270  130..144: 0.12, 99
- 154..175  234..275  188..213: -0.08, 114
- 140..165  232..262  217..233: -0.05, 133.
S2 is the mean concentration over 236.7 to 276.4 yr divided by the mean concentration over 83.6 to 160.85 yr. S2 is 1.85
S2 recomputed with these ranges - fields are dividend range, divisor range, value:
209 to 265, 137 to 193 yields 1.55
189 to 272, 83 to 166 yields 1.67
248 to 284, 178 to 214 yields 1.37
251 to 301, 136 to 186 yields 1.91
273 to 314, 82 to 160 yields 2.18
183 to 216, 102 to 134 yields 1.37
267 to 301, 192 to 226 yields 1.37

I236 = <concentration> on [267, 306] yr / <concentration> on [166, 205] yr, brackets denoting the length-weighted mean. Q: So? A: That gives 1.7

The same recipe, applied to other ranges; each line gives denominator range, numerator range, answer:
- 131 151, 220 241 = 1.57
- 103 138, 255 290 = 1.87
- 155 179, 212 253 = 1.57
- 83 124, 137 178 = 1.06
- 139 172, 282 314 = 2.22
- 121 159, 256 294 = 1.96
